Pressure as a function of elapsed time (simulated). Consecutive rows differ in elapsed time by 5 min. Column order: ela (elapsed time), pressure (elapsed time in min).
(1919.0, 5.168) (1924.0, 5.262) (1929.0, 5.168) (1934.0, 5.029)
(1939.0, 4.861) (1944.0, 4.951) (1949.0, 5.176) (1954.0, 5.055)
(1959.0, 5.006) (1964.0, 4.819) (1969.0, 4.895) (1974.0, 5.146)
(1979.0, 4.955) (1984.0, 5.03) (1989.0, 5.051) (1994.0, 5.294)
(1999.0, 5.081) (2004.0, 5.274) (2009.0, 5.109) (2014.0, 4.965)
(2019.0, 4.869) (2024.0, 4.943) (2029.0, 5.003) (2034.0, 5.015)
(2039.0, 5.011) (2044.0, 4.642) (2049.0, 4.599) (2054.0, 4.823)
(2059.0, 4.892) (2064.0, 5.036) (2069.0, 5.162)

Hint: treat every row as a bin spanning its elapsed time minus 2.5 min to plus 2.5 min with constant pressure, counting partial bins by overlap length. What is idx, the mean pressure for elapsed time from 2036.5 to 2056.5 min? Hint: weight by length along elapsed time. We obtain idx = 4.77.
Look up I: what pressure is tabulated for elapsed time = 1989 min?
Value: 5.051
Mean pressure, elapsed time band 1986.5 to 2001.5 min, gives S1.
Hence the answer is 5.14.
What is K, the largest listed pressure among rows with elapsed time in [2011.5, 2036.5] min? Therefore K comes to 5.015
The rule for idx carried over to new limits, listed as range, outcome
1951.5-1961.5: 5.03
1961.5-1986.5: 4.97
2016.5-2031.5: 4.94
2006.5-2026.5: 4.97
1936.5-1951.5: 5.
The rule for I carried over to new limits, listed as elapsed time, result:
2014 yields 4.965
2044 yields 4.642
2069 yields 5.162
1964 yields 4.819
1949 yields 5.176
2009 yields 5.109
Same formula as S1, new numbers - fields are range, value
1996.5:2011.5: 5.15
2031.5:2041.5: 5.01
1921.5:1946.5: 5.05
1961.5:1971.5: 4.86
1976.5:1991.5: 5.01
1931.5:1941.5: 4.95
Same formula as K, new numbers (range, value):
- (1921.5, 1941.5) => 5.262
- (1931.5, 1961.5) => 5.176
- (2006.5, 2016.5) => 5.109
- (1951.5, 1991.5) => 5.146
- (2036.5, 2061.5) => 5.011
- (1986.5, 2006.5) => 5.294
